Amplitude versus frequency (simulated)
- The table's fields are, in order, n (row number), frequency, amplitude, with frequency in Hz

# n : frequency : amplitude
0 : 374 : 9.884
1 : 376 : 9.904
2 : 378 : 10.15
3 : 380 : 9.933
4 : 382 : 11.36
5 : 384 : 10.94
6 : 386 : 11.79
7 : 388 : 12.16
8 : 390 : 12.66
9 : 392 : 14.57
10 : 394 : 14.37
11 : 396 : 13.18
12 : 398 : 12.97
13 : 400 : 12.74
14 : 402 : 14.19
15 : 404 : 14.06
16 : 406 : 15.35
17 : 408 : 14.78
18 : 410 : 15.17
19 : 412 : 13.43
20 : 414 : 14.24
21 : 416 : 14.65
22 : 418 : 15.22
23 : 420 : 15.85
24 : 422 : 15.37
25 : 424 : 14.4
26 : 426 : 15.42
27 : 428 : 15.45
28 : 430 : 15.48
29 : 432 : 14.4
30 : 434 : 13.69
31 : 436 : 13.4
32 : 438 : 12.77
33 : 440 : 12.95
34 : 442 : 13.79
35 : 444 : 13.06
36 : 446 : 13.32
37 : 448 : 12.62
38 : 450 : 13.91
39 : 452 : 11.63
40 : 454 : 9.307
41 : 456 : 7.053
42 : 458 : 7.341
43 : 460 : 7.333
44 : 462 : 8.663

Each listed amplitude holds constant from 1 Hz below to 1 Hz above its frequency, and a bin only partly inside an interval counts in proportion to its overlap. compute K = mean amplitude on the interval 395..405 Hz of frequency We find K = 13.4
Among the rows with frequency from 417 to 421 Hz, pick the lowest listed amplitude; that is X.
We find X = 15.22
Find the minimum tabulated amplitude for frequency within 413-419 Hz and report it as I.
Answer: 14.24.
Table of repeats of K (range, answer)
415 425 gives 15.1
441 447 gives 13.4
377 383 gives 10.5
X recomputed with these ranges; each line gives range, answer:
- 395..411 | 12.74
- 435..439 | 12.77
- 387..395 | 12.16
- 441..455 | 9.307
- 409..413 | 13.43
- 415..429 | 14.4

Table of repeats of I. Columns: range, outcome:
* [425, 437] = 13.4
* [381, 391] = 10.94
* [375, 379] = 9.904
